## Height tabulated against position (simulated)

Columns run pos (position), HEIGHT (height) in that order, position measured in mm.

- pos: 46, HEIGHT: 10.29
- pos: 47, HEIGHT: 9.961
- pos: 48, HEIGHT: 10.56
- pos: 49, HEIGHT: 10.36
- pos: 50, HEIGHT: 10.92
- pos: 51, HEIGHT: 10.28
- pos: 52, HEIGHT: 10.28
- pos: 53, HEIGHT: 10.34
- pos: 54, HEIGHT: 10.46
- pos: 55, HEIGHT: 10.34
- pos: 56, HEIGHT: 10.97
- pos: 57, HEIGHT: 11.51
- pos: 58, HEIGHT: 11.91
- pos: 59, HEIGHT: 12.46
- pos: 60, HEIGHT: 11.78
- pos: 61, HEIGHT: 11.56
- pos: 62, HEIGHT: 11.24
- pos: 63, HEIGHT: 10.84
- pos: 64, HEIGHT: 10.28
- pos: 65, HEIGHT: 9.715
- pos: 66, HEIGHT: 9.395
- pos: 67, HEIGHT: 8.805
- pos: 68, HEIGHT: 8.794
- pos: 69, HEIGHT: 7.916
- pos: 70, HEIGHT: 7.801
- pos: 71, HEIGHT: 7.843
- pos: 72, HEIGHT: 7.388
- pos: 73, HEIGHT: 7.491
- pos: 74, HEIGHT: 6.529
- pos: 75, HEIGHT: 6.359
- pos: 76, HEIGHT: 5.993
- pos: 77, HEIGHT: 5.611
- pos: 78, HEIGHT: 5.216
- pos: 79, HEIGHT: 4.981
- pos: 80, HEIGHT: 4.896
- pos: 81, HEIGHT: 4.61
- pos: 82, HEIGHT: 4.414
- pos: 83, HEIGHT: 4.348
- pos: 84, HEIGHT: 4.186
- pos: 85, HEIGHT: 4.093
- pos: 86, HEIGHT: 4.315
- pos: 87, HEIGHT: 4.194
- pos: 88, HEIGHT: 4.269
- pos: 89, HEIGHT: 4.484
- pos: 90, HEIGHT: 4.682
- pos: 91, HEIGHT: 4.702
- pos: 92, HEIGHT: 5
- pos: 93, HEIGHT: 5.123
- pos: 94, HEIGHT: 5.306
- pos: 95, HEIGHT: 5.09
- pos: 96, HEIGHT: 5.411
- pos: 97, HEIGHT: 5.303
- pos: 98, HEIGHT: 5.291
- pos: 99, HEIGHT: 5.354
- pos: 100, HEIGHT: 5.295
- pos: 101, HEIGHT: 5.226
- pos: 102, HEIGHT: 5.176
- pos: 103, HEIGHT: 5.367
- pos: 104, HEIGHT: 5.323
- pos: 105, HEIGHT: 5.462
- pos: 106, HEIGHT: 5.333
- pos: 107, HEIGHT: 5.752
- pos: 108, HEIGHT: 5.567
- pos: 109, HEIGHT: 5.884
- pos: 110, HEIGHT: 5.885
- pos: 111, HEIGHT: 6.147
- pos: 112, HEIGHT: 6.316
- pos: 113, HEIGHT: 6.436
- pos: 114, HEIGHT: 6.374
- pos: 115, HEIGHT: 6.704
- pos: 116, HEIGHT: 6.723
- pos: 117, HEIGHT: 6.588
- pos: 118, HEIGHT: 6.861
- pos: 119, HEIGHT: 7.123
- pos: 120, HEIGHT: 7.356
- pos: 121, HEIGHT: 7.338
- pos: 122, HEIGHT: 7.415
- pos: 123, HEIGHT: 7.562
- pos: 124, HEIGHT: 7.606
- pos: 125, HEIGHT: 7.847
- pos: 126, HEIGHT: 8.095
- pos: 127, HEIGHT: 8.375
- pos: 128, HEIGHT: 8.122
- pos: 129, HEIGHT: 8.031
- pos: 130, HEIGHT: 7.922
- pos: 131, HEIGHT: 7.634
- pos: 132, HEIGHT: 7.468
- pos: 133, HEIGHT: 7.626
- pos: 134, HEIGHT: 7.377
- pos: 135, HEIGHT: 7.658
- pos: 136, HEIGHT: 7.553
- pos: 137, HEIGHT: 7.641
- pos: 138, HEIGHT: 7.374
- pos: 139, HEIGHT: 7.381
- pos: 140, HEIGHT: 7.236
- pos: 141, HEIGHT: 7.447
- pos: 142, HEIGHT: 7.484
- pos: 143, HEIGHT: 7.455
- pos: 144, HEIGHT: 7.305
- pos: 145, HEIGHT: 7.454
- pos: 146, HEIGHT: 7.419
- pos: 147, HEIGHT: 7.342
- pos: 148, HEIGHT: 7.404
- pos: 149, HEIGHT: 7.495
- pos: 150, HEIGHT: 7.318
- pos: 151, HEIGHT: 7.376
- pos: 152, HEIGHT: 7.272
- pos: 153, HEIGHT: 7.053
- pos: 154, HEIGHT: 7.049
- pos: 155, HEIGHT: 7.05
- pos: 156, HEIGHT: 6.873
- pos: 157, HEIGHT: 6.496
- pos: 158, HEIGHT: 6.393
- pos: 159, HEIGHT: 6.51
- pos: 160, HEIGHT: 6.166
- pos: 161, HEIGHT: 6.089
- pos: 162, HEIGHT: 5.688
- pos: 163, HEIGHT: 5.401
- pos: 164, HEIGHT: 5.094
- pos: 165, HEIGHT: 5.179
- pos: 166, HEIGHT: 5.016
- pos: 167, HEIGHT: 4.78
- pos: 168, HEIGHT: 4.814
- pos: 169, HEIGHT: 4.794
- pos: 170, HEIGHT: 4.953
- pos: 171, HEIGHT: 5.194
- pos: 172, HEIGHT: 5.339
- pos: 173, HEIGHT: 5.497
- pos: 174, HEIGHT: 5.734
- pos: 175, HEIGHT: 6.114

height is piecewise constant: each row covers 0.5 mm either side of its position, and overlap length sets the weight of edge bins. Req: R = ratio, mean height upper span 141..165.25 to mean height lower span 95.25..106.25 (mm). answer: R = 1.28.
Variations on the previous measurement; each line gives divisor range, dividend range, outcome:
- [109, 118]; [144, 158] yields 1.12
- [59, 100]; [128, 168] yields 1.05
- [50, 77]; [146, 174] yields 0.65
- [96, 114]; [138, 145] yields 1.32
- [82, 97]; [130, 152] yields 1.60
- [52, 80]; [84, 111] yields 0.57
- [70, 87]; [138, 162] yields 1.27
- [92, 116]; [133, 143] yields 1.33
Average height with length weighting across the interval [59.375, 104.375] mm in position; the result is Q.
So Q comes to 6.4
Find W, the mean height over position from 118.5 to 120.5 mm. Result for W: 7.24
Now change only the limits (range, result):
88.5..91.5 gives 4.62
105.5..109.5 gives 5.63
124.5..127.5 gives 8.11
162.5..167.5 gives 5.09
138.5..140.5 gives 7.31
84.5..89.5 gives 4.27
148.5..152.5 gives 7.37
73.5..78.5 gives 5.94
